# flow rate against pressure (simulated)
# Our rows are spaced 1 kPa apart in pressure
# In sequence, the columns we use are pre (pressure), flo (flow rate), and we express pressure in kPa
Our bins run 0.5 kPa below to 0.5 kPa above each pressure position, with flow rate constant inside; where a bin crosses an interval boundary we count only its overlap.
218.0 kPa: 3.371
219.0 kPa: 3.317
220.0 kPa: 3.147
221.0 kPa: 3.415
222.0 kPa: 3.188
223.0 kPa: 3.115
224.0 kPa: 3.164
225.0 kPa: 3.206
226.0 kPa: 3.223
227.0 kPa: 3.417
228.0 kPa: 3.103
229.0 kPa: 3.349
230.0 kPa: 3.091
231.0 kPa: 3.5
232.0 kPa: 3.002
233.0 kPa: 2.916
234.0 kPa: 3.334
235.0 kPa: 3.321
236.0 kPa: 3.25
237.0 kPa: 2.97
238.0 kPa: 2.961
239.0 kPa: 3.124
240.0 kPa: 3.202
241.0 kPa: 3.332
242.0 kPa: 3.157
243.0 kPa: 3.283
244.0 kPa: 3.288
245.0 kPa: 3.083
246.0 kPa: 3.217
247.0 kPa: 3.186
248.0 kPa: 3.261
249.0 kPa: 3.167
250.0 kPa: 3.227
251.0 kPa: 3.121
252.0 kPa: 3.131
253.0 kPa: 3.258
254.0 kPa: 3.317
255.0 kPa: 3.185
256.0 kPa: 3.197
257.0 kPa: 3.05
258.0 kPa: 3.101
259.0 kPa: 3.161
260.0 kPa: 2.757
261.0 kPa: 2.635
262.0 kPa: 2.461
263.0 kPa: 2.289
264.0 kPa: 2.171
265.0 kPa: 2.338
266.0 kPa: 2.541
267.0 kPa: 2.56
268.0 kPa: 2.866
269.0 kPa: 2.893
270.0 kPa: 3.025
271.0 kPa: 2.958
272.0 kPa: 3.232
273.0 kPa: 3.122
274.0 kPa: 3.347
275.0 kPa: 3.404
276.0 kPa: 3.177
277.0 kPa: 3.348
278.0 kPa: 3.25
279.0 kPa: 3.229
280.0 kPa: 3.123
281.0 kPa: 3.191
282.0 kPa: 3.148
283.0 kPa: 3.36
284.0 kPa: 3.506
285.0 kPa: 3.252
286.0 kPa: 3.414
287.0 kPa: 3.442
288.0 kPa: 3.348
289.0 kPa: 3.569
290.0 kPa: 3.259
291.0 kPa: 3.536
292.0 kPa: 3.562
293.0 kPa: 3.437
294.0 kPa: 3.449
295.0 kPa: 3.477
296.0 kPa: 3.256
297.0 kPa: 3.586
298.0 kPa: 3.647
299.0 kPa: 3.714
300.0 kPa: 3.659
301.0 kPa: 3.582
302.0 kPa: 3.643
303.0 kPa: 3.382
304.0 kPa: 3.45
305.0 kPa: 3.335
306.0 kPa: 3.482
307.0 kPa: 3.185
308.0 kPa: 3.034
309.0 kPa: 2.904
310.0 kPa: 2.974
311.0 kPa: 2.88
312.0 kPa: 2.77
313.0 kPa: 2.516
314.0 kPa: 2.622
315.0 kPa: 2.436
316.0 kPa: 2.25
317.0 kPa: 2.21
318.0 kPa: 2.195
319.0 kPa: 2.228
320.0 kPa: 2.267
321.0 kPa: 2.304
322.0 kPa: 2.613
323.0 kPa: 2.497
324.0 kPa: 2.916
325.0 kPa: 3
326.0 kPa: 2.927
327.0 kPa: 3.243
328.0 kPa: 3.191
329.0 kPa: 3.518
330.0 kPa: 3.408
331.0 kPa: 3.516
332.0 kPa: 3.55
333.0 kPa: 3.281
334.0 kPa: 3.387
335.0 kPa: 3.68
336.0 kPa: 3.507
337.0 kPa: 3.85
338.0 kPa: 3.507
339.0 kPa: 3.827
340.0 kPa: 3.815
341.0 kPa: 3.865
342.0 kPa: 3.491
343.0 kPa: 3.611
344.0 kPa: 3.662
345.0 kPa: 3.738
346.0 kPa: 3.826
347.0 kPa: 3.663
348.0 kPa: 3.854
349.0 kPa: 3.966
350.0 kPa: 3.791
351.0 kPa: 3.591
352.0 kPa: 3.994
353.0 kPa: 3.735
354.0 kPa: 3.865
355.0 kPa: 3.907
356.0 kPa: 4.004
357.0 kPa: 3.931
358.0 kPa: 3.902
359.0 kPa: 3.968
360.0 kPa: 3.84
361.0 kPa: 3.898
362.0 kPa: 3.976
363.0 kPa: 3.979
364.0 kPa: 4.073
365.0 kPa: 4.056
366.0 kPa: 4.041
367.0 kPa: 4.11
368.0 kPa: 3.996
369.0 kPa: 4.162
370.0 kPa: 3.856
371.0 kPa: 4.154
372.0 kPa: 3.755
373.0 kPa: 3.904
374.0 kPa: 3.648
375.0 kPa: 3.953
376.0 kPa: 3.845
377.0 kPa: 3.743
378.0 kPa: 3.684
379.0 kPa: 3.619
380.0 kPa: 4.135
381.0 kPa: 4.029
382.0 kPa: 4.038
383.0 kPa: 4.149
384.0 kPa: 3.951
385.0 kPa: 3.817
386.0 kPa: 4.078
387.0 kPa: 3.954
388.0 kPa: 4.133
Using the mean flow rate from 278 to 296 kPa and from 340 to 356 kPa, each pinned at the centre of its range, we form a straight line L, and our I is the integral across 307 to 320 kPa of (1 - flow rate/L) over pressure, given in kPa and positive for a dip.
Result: 3.47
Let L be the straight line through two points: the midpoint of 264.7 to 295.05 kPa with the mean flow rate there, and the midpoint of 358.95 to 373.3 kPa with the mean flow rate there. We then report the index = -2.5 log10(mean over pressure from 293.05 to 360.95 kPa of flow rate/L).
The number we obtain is 0.09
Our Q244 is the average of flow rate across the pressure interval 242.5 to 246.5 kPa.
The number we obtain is 3.22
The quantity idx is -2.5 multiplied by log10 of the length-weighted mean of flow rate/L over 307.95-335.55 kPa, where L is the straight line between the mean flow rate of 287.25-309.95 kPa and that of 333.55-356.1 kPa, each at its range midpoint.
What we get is 0.24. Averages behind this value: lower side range 3.42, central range 2.87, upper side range 3.74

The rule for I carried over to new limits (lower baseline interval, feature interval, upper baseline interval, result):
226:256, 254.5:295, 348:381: 3.5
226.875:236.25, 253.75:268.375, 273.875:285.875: 2.2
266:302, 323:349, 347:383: 1.4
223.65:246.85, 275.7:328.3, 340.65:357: 6.3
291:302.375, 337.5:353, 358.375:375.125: 0.4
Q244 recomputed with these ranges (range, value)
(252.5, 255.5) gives 3.25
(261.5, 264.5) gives 2.31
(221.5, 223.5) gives 3.15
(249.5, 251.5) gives 3.17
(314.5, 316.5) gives 2.34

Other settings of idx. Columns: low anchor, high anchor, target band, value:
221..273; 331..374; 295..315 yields 0.08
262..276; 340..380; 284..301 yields -0.13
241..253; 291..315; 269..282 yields 0.02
